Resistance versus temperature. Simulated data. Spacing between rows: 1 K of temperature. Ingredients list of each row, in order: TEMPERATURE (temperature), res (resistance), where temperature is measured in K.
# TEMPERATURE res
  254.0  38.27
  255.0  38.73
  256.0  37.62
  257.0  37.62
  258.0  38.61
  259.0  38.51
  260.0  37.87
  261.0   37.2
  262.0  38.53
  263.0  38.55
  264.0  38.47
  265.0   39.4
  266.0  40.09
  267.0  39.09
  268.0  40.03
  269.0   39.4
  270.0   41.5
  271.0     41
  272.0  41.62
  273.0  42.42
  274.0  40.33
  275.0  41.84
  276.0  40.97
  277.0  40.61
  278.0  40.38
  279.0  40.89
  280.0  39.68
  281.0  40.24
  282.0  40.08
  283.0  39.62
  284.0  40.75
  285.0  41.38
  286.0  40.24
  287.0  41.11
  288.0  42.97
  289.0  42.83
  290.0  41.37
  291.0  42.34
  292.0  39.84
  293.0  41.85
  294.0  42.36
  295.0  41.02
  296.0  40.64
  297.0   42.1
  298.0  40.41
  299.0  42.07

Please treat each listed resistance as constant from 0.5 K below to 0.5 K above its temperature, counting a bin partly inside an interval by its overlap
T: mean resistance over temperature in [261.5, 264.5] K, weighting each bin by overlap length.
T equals 38.5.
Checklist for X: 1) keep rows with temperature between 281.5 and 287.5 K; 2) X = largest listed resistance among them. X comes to 41.38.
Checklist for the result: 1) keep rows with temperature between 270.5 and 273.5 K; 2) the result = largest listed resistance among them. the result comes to 42.42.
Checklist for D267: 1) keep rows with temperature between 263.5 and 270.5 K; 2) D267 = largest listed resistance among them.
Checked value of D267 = 41.5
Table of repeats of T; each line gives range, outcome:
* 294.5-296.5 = 40.8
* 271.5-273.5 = 42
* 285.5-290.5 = 41.7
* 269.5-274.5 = 41.4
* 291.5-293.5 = 40.8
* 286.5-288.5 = 42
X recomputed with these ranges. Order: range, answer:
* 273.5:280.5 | 41.84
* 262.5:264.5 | 38.55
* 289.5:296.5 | 42.36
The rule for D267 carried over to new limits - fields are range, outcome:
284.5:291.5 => 42.97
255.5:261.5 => 38.61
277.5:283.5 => 40.89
